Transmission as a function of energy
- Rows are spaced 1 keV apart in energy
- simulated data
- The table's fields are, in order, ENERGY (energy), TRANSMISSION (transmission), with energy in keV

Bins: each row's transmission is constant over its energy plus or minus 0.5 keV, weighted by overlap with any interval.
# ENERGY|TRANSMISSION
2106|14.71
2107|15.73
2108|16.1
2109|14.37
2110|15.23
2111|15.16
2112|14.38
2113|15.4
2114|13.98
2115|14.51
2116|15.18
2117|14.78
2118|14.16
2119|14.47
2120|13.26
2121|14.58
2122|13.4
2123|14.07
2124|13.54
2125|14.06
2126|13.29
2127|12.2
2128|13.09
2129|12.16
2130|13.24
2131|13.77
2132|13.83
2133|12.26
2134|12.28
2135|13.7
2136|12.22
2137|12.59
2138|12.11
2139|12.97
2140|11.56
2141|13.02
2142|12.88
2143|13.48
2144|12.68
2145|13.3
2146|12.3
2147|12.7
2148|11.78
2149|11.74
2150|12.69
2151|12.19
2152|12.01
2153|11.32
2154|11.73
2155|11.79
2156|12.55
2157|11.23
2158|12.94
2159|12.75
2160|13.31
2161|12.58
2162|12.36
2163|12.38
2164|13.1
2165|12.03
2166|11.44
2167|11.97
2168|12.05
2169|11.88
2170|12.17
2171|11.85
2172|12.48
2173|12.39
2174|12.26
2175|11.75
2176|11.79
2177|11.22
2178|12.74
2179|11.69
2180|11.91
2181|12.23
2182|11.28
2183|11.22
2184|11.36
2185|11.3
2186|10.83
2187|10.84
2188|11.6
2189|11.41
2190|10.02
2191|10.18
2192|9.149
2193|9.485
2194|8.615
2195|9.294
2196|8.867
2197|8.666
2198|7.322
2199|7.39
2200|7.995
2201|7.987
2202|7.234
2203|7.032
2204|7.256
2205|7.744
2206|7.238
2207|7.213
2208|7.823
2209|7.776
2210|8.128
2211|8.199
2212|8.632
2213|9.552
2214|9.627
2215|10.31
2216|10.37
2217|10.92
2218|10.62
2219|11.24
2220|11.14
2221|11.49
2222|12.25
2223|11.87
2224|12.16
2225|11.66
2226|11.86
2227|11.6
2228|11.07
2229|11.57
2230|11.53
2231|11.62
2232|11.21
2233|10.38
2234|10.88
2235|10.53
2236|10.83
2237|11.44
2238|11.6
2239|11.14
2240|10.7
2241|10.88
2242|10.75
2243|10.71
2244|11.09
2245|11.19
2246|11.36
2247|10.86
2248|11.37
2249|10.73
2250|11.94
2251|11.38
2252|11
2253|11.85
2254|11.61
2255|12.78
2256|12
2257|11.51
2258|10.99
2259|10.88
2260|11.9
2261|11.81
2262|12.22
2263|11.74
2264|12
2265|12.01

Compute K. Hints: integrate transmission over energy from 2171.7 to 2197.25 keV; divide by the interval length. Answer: 11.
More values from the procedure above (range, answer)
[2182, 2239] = 9.97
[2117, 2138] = 13.3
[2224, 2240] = 11.3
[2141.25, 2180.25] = 12.2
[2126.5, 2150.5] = 12.7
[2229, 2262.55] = 11.3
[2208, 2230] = 10.5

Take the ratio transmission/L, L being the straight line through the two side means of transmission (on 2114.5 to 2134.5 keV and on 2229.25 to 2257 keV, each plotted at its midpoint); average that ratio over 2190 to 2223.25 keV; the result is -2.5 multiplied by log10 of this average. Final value 0.30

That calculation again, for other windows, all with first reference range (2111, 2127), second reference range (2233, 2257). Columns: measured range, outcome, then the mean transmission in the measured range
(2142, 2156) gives 0.10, 12.3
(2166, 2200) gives 0.17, 10.9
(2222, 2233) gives 0.01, 11.6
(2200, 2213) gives 0.48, 7.77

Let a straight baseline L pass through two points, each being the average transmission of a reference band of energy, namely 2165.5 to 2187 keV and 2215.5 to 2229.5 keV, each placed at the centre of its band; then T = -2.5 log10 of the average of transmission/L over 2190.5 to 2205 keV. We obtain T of 0.36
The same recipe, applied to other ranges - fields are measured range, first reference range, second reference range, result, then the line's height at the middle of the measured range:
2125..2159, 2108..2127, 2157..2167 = 0.061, 13.3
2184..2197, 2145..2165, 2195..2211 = -0.131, 8.96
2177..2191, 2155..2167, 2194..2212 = -0.149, 9.91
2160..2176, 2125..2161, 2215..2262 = 0.004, 12.2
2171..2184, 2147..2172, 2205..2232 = -0.027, 11.6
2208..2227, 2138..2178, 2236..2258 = 0.121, 11.6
